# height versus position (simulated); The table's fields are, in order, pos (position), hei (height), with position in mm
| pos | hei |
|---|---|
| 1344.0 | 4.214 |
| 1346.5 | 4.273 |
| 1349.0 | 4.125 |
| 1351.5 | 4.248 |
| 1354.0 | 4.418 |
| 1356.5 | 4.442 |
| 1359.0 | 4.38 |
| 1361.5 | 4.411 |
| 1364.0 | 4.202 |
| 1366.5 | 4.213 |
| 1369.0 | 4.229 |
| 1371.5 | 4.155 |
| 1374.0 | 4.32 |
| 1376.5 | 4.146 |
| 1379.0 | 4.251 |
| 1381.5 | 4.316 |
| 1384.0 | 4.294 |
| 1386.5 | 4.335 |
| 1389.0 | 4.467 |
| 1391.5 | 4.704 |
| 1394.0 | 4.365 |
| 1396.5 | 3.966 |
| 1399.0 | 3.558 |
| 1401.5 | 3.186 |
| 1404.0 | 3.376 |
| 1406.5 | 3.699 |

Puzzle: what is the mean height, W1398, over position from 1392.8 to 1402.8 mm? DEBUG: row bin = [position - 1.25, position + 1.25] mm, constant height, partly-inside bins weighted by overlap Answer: 3.76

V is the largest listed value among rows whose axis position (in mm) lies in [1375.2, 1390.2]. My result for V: 4.467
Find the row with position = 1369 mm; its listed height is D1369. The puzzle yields 4.229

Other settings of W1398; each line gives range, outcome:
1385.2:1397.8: 4.36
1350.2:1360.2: 4.37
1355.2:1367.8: 4.33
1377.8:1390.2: 4.33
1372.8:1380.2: 4.24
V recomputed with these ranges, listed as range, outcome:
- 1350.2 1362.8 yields 4.442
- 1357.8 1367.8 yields 4.411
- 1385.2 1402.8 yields 4.704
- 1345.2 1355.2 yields 4.418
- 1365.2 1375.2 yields 4.32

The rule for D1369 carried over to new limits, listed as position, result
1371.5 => 4.155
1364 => 4.202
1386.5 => 4.335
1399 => 3.558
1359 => 4.38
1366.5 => 4.213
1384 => 4.294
